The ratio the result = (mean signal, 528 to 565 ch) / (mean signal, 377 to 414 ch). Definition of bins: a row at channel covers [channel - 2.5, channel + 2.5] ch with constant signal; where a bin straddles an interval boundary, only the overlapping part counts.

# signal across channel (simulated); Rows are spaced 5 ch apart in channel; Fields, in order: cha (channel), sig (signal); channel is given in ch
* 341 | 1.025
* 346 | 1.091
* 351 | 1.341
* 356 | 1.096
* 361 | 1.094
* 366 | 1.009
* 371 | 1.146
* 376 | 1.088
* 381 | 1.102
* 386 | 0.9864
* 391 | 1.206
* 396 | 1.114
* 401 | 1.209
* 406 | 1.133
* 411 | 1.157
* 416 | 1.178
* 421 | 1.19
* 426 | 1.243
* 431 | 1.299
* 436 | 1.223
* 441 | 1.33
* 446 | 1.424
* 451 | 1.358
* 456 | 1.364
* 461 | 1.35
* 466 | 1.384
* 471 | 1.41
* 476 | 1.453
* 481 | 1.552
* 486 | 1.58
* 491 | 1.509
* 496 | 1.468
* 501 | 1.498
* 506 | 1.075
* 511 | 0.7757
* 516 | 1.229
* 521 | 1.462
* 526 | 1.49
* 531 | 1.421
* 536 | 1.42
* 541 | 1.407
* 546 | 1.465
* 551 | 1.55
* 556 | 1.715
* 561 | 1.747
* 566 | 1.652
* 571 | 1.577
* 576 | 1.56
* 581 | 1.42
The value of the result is 1.36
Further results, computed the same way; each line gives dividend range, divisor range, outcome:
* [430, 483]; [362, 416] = 1.23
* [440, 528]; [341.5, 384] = 1.23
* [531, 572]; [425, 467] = 1.17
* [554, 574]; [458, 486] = 1.16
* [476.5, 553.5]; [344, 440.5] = 1.21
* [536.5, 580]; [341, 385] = 1.41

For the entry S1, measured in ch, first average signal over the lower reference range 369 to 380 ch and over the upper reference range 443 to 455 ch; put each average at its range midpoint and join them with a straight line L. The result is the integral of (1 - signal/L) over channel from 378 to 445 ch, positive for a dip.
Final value 3.3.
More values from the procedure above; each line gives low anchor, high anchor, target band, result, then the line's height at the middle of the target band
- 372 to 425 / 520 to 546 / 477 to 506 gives -2.85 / 1.35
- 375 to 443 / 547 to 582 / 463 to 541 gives 2.51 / 1.43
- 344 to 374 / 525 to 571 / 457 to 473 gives -0.20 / 1.36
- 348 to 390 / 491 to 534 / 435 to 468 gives -3.33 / 1.23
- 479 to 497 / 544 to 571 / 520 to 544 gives 2.28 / 1.59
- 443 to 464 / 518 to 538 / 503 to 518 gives 4.12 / 1.43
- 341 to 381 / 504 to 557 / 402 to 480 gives -4.52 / 1.23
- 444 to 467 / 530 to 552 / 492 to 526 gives 3.35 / 1.42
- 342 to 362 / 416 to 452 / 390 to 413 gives 1.31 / 1.23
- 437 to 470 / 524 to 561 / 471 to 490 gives -1.38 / 1.41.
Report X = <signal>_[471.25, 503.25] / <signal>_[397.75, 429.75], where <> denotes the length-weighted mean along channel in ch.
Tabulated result 1.27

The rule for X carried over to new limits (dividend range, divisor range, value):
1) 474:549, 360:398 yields 1.27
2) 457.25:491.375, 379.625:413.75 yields 1.29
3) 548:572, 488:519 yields 1.30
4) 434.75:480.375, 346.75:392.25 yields 1.24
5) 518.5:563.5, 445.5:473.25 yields 1.10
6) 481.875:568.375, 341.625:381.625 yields 1.29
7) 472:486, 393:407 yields 1.30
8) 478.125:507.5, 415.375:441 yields 1.18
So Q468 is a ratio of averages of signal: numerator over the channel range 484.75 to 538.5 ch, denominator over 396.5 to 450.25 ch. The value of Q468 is 1.1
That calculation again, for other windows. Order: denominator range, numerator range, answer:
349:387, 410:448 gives 1.13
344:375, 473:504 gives 1.33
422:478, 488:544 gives 1.00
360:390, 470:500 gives 1.39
